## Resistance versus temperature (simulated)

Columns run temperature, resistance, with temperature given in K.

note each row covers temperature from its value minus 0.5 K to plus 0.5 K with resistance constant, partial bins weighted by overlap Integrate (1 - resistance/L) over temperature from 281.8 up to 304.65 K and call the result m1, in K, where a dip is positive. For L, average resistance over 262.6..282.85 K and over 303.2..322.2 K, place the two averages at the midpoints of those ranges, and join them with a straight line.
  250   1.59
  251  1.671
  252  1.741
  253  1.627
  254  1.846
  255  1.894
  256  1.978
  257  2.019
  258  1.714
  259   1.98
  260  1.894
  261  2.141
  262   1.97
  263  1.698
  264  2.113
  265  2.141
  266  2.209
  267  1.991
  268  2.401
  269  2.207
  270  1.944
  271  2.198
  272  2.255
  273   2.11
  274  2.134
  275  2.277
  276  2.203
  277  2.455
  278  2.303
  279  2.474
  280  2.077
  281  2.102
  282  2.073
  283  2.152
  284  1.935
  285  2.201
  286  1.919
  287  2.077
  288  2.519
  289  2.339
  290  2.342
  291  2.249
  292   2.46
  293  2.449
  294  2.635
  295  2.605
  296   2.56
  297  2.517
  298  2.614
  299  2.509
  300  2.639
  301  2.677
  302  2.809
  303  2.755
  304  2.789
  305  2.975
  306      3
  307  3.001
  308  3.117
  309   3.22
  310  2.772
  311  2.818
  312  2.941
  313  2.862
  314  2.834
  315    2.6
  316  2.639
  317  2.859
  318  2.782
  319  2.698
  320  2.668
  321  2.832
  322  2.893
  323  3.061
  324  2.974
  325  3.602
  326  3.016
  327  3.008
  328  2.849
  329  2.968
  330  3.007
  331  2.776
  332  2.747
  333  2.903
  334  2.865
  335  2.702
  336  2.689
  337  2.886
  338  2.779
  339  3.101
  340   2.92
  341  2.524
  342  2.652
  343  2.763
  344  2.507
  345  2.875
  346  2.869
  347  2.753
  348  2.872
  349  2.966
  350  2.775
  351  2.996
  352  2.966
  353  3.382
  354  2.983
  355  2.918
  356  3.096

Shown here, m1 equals 0.8 K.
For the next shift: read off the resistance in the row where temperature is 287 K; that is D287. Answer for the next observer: 2.077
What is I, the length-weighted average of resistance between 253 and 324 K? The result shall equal 2.41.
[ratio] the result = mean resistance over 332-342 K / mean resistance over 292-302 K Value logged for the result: 1.1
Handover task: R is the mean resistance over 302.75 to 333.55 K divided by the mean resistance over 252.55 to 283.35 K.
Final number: 1.4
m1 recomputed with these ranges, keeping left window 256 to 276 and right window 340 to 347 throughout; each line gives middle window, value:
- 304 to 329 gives -4.25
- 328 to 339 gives -0.88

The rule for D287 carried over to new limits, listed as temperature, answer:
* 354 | 2.983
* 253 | 1.627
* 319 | 2.698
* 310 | 2.772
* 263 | 1.698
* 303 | 2.755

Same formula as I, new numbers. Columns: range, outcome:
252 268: 1.96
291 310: 2.73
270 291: 2.2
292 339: 2.82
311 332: 2.89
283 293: 2.23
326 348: 2.82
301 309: 2.92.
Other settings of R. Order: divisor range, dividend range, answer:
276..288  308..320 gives 1.30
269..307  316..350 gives 1.19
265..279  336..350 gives 1.26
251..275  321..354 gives 1.44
